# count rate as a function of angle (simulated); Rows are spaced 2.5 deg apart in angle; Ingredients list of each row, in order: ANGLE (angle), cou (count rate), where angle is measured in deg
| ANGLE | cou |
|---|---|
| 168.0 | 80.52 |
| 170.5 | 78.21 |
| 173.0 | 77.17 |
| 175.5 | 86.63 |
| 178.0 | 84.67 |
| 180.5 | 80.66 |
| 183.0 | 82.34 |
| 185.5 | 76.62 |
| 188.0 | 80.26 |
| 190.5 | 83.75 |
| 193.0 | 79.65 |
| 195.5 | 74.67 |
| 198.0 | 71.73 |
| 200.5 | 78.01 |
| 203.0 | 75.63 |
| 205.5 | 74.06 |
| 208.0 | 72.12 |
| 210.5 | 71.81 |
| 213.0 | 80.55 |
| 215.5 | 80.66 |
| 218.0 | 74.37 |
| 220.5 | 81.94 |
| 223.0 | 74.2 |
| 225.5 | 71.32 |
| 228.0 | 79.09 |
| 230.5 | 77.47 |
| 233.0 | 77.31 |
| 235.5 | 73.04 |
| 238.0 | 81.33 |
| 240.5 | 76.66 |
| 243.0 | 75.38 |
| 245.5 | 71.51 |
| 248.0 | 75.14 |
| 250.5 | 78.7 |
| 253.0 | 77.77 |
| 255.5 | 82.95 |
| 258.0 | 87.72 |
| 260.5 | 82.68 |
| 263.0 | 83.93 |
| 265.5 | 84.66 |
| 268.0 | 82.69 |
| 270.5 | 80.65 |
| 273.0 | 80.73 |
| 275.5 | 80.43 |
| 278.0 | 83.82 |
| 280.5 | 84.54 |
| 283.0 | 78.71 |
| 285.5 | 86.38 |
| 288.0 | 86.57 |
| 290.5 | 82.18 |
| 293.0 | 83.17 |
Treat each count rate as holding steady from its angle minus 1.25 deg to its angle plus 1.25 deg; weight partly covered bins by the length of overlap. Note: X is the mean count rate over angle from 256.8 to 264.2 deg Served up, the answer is 84.8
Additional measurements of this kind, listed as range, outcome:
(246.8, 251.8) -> 76.9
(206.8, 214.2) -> 74.8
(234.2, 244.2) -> 76.6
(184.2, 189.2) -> 78.5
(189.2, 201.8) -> 77.6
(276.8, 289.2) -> 84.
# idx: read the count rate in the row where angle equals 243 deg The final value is 75.38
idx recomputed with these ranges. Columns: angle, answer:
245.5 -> 71.51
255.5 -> 82.95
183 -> 82.34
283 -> 78.71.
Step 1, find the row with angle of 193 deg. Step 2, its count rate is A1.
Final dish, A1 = 79.65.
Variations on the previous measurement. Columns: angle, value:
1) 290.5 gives 82.18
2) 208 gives 72.12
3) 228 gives 79.09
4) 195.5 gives 74.67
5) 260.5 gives 82.68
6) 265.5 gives 84.66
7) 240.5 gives 76.66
